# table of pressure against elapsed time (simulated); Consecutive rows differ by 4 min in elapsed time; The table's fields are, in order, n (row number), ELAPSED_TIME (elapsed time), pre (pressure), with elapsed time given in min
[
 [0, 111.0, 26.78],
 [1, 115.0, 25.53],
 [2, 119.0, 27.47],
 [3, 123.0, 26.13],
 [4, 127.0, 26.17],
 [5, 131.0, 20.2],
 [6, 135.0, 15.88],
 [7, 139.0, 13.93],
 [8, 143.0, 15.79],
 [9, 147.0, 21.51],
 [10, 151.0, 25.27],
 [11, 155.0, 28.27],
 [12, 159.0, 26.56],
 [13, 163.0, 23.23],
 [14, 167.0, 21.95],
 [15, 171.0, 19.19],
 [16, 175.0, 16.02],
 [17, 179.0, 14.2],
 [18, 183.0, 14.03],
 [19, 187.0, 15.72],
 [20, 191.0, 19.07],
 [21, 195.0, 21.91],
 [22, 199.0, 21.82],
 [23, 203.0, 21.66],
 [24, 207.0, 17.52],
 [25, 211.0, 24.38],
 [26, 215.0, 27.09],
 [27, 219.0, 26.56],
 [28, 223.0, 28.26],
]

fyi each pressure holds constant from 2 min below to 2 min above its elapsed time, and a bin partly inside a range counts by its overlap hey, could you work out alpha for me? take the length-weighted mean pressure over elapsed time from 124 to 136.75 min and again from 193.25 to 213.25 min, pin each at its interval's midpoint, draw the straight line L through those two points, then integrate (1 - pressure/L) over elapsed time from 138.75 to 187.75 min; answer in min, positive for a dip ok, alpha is 3.2 min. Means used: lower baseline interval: 21.3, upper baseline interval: 21.5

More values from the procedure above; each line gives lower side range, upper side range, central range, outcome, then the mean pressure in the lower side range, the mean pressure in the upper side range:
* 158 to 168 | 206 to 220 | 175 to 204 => 7.2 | 23.8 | 24.2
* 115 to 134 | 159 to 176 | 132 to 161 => 2.1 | 24.6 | 21.1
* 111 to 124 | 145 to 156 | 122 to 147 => 5.9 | 26.5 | 24.7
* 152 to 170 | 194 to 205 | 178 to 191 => 4.3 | 24.7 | 21.8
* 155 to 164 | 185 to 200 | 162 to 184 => 5.0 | 25.8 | 19.5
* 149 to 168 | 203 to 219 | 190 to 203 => 1.4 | 25.2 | 23.3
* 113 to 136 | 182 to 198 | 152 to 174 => -3.2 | 23.9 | 18.2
